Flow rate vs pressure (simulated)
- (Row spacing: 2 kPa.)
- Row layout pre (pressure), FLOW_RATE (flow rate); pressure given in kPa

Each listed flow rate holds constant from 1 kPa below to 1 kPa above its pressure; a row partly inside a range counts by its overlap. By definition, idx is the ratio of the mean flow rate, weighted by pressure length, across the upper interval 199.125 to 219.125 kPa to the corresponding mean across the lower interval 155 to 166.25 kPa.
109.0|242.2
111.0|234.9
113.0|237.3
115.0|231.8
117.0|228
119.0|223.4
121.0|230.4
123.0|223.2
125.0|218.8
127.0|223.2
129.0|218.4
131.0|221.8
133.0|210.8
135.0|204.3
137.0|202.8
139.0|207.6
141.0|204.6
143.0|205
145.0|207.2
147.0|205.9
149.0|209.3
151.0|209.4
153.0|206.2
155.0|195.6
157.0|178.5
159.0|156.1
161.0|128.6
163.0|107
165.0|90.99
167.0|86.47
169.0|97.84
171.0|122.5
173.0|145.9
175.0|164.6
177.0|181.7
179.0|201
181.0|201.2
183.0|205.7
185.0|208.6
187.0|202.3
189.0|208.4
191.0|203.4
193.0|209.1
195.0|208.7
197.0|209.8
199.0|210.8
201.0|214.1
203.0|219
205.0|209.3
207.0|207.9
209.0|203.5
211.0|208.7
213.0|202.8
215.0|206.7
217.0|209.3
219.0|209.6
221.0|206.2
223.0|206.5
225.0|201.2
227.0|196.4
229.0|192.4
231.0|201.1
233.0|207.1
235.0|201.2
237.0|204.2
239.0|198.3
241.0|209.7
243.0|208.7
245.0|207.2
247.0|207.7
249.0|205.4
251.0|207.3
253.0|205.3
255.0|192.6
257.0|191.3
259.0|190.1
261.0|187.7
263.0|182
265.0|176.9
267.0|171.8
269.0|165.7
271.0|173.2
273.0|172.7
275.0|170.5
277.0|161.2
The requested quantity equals 1.5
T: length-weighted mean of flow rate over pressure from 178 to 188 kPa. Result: 204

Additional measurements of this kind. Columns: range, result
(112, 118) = 232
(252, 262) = 193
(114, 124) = 227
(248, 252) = 206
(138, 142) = 206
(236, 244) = 205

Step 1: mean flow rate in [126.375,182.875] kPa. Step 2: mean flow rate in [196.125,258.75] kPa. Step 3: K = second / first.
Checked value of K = 1.15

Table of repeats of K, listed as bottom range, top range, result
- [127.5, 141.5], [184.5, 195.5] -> 0.98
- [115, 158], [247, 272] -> 0.89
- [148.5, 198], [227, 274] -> 1.12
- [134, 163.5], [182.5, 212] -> 1.10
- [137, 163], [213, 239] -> 1.07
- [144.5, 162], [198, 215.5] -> 1.11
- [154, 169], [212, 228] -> 1.55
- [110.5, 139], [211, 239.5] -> 0.92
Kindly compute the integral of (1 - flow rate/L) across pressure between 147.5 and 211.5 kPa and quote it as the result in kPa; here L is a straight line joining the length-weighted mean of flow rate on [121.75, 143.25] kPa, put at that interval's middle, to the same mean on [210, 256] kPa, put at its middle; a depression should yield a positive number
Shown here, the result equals 8.3 kPa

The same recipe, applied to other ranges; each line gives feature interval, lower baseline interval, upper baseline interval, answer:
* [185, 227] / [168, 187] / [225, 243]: -4.7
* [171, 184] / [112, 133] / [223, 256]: 2.2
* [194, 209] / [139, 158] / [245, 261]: -0.7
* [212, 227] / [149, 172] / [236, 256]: -1.5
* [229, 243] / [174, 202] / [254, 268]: -0.9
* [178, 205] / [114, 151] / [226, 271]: -0.4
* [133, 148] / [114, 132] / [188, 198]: 1.0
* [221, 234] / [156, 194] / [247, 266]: -1.3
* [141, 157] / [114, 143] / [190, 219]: 0.8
